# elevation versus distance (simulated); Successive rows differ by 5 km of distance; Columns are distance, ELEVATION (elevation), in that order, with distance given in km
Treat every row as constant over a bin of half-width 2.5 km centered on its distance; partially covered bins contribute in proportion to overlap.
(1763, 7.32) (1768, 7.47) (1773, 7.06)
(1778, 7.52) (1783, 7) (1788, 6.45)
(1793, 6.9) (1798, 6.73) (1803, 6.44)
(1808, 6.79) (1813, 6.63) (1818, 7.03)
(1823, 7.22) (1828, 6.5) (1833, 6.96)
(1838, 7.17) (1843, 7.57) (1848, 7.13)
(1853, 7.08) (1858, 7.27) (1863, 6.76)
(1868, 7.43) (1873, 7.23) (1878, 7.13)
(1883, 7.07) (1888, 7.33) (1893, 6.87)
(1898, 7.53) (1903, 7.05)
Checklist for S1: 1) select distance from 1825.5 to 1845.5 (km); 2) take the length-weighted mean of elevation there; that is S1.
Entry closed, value 7.05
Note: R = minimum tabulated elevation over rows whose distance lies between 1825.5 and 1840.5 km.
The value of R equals 6.5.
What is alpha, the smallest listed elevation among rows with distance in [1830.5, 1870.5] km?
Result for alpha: 6.76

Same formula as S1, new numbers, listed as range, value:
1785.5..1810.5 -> 6.66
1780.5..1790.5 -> 6.72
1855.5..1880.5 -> 7.16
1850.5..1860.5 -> 7.17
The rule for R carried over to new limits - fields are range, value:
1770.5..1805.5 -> 6.44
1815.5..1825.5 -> 7.03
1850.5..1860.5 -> 7.08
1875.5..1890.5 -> 7.07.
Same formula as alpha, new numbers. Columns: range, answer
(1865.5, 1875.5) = 7.23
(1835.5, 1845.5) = 7.17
